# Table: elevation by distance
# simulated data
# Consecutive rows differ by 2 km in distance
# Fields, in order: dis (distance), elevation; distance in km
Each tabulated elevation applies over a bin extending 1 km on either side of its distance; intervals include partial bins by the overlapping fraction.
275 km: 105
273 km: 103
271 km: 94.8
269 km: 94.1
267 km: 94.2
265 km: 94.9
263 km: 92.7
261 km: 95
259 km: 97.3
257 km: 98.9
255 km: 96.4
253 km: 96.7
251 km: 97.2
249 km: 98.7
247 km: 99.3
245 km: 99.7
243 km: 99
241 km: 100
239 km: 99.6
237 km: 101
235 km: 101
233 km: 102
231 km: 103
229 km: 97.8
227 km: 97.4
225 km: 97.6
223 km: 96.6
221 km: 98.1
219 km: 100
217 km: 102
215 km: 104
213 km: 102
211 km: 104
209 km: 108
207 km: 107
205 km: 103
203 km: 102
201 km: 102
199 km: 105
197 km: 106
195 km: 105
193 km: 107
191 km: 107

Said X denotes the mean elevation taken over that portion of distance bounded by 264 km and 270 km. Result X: 94.4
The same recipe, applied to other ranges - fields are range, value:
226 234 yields 100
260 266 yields 94.2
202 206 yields 102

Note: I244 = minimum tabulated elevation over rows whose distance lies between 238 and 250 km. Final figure 98.7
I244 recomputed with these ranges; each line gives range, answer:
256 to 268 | 92.7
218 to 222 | 98.1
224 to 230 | 97.4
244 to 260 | 96.4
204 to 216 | 102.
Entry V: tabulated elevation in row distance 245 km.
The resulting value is 99.7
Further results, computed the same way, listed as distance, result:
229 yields 97.8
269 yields 94.1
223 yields 96.6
